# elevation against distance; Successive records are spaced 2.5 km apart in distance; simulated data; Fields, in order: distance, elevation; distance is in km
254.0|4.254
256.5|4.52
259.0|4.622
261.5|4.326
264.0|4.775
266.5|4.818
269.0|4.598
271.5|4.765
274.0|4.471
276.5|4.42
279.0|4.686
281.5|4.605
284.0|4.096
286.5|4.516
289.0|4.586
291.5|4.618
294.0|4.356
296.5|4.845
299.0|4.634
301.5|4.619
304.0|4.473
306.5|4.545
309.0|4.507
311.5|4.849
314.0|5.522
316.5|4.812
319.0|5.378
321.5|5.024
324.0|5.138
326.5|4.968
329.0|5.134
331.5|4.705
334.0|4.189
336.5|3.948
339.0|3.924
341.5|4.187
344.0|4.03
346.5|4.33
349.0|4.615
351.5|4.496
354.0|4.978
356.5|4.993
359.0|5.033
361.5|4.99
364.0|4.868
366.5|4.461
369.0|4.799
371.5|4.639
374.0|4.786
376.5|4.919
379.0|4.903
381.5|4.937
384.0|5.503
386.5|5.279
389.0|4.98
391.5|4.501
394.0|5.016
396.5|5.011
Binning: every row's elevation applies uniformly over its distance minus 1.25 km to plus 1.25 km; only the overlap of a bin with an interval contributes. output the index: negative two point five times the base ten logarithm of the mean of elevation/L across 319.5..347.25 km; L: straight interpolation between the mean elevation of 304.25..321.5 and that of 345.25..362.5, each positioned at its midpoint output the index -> 0.07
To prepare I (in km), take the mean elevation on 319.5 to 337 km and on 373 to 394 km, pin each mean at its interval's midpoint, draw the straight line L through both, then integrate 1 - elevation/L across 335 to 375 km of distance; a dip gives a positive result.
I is 2.6 km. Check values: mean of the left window 4.79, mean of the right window 4.98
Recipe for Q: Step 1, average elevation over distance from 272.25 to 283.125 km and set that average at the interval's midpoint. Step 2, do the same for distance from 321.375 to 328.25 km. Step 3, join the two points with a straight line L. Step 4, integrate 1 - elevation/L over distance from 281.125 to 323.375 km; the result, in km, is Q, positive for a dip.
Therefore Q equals 0.9 km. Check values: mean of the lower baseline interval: 4.54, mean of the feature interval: 4.71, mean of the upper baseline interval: 5.05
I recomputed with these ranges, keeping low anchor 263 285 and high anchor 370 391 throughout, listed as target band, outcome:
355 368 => 0.1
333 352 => 2.5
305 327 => -1.1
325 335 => 0.0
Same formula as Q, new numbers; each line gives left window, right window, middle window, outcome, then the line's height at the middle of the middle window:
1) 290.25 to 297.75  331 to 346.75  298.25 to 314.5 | -0.8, 4.48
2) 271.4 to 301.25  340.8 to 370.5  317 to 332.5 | -1.5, 4.61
